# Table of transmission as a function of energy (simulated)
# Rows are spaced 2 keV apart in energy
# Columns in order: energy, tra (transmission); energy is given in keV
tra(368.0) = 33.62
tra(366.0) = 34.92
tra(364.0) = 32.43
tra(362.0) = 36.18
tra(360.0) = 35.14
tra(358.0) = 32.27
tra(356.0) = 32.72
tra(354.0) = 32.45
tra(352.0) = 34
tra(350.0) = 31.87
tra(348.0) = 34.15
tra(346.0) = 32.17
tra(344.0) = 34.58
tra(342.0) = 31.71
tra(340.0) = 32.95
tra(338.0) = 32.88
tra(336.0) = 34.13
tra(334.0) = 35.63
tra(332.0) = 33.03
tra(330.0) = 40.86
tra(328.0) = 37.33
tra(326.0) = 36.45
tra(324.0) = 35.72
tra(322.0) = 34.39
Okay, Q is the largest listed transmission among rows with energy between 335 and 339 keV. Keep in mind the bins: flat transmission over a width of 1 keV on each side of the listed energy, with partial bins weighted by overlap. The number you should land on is 34.13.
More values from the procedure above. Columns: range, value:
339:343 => 32.95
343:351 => 34.58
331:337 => 35.63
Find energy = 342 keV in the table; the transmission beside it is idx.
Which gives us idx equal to 31.71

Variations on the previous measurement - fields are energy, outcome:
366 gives 34.92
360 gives 35.14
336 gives 34.13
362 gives 36.18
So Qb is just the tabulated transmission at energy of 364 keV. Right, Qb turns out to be 32.43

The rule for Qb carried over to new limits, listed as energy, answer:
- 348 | 34.15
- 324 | 35.72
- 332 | 33.03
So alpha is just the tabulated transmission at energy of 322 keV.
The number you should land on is 34.39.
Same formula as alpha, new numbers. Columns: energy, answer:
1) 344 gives 34.58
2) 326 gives 36.45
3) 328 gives 37.33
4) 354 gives 32.45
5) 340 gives 32.95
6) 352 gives 34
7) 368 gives 33.62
